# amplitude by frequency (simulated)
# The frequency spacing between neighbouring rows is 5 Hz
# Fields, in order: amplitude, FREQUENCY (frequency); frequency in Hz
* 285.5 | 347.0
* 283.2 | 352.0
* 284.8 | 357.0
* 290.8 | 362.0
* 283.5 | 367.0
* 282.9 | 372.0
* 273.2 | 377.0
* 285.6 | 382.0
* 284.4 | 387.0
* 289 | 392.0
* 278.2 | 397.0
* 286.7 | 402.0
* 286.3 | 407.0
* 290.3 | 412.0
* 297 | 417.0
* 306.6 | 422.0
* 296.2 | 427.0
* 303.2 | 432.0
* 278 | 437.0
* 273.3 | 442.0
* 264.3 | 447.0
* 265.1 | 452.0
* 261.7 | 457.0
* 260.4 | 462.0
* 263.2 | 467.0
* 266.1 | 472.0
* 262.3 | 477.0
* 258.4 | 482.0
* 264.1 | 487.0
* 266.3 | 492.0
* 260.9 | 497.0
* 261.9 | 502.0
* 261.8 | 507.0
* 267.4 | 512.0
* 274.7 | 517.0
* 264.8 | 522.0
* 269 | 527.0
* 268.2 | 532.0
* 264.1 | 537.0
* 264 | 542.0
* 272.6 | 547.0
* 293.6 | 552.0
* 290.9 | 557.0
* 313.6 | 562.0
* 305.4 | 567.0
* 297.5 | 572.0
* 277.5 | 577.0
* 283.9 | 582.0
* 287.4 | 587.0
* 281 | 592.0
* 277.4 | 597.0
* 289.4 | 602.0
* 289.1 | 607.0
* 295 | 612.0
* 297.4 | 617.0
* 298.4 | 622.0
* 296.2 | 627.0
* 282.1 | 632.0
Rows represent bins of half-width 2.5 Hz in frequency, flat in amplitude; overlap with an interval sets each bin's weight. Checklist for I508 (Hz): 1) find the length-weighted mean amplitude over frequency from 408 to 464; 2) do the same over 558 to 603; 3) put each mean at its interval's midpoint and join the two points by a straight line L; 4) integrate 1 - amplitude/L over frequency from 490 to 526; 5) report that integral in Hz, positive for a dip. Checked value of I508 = 2.6 Hz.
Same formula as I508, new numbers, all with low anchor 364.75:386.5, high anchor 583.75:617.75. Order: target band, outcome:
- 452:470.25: 1.4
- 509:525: 0.9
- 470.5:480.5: 0.7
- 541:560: 0.2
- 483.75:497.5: 1.0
